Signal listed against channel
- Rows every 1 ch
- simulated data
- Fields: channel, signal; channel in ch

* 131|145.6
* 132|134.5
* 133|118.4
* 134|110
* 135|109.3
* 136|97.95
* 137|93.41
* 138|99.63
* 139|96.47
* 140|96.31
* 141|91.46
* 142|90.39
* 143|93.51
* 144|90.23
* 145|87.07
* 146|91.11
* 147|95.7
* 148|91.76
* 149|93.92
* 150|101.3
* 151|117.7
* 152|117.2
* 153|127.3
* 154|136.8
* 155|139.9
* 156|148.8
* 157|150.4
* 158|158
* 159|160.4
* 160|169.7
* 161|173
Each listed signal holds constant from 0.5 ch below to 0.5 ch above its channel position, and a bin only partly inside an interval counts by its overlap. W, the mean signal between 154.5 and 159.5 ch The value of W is 152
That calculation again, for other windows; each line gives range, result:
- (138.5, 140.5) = 96.4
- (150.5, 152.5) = 117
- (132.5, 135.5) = 113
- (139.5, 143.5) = 92.9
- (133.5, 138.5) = 102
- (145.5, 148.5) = 92.9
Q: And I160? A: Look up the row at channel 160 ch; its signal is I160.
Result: 169.7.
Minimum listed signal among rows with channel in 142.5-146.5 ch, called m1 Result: 87.07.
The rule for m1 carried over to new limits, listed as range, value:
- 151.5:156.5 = 117.2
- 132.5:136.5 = 97.95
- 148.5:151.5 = 93.92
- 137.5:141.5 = 91.46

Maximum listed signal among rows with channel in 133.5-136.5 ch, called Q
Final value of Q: 110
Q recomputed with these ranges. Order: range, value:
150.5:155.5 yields 139.9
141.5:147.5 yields 95.7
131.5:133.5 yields 134.5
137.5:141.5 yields 99.63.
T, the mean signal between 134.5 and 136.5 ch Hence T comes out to 104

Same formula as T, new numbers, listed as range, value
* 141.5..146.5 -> 90.5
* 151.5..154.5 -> 127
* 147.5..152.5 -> 104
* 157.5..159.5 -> 159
